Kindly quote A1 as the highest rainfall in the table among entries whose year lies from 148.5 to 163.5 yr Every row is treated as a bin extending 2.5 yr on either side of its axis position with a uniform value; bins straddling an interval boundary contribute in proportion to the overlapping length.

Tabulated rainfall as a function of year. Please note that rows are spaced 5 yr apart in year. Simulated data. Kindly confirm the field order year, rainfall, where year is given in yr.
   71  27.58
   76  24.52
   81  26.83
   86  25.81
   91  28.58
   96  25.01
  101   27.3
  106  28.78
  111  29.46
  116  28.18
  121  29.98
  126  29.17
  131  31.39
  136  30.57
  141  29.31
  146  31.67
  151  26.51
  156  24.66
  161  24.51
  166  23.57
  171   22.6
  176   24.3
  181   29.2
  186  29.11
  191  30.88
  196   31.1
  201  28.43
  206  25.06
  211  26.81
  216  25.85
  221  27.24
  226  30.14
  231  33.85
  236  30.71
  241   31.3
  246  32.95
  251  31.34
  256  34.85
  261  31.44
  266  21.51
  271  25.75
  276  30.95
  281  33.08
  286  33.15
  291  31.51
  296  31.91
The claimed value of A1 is 26.51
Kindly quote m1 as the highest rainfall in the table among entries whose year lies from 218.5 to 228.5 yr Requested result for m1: 30.14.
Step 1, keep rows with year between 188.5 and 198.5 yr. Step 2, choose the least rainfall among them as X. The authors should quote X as 30.88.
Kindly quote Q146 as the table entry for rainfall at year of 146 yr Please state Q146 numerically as 31.67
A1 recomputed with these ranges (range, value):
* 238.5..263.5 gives 34.85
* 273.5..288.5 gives 33.15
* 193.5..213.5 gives 31.1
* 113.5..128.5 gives 29.98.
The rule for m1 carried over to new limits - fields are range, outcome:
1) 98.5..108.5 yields 28.78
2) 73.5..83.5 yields 26.83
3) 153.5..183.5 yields 29.2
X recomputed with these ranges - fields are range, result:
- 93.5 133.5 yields 25.01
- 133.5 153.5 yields 26.51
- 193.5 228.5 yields 25.06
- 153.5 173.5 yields 22.6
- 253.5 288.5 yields 21.51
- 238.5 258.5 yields 31.3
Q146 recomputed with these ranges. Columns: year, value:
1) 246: 32.95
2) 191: 30.88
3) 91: 28.58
